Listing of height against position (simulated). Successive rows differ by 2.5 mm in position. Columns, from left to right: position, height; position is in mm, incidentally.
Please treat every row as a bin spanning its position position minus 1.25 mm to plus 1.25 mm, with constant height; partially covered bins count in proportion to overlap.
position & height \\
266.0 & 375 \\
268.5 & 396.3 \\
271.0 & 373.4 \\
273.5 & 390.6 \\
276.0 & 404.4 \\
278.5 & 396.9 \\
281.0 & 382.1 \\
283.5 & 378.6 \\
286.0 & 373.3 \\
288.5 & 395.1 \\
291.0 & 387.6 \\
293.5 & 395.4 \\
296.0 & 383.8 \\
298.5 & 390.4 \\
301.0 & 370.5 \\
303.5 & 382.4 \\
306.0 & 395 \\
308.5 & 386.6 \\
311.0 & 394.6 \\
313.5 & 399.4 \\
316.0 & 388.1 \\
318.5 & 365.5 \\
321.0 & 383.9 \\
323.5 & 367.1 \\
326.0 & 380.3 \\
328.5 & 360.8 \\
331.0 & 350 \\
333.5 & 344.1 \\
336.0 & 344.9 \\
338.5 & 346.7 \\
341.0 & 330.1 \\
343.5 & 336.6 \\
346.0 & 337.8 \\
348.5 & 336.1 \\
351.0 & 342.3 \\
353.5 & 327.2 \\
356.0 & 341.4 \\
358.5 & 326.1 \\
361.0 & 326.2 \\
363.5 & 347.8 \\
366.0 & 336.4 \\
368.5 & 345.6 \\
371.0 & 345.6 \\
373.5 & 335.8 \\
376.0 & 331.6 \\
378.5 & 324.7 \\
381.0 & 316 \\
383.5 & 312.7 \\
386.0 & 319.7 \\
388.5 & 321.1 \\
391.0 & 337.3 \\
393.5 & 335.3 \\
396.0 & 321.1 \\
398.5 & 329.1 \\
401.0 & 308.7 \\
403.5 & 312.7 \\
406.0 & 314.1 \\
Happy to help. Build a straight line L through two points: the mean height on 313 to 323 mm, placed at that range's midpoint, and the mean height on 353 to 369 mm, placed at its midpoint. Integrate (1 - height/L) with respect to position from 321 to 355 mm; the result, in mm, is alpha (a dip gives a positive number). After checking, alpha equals 1.2 mm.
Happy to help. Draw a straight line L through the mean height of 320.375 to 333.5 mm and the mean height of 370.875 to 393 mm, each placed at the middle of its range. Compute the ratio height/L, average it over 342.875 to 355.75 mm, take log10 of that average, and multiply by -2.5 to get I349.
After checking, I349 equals 0.04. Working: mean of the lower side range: 365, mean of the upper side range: 327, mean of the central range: 336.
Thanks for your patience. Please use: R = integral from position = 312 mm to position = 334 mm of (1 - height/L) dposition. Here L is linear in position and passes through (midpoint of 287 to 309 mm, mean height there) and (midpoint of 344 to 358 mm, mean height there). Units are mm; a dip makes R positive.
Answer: -0.5 mm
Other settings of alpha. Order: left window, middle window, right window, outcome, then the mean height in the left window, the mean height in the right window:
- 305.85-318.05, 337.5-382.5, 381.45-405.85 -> 1.9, 391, 321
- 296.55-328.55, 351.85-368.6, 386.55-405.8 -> 0.6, 383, 323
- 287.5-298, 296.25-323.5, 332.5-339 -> -0.9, 390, 345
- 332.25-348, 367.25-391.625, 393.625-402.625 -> -0.1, 340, 321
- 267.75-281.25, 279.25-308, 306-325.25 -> 0.2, 391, 384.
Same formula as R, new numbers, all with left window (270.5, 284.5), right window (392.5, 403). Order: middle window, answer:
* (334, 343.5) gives 0.4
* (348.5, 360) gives 0.4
